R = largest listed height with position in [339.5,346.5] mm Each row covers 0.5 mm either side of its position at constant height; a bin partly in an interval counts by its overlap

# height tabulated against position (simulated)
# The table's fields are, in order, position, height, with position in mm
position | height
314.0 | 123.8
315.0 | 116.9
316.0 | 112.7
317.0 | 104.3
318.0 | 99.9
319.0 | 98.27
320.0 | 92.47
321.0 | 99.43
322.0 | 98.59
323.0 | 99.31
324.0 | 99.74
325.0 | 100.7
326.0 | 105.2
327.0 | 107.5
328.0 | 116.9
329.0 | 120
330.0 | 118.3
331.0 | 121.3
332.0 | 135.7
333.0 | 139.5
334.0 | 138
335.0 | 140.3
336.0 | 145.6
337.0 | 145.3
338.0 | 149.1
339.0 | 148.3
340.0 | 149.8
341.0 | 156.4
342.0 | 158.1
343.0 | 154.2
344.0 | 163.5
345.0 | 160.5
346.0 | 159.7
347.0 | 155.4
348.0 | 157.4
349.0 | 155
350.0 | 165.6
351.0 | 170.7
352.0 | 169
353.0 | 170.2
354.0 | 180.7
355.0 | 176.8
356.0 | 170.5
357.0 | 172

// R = 163.5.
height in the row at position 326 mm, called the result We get 105.2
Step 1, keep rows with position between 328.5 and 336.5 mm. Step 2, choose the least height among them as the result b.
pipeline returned 118.3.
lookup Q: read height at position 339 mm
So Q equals 148.3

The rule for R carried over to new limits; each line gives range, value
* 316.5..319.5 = 104.3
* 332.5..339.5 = 149.1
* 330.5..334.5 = 139.5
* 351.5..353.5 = 170.2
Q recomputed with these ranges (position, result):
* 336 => 145.6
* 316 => 112.7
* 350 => 165.6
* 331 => 121.3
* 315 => 116.9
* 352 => 169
